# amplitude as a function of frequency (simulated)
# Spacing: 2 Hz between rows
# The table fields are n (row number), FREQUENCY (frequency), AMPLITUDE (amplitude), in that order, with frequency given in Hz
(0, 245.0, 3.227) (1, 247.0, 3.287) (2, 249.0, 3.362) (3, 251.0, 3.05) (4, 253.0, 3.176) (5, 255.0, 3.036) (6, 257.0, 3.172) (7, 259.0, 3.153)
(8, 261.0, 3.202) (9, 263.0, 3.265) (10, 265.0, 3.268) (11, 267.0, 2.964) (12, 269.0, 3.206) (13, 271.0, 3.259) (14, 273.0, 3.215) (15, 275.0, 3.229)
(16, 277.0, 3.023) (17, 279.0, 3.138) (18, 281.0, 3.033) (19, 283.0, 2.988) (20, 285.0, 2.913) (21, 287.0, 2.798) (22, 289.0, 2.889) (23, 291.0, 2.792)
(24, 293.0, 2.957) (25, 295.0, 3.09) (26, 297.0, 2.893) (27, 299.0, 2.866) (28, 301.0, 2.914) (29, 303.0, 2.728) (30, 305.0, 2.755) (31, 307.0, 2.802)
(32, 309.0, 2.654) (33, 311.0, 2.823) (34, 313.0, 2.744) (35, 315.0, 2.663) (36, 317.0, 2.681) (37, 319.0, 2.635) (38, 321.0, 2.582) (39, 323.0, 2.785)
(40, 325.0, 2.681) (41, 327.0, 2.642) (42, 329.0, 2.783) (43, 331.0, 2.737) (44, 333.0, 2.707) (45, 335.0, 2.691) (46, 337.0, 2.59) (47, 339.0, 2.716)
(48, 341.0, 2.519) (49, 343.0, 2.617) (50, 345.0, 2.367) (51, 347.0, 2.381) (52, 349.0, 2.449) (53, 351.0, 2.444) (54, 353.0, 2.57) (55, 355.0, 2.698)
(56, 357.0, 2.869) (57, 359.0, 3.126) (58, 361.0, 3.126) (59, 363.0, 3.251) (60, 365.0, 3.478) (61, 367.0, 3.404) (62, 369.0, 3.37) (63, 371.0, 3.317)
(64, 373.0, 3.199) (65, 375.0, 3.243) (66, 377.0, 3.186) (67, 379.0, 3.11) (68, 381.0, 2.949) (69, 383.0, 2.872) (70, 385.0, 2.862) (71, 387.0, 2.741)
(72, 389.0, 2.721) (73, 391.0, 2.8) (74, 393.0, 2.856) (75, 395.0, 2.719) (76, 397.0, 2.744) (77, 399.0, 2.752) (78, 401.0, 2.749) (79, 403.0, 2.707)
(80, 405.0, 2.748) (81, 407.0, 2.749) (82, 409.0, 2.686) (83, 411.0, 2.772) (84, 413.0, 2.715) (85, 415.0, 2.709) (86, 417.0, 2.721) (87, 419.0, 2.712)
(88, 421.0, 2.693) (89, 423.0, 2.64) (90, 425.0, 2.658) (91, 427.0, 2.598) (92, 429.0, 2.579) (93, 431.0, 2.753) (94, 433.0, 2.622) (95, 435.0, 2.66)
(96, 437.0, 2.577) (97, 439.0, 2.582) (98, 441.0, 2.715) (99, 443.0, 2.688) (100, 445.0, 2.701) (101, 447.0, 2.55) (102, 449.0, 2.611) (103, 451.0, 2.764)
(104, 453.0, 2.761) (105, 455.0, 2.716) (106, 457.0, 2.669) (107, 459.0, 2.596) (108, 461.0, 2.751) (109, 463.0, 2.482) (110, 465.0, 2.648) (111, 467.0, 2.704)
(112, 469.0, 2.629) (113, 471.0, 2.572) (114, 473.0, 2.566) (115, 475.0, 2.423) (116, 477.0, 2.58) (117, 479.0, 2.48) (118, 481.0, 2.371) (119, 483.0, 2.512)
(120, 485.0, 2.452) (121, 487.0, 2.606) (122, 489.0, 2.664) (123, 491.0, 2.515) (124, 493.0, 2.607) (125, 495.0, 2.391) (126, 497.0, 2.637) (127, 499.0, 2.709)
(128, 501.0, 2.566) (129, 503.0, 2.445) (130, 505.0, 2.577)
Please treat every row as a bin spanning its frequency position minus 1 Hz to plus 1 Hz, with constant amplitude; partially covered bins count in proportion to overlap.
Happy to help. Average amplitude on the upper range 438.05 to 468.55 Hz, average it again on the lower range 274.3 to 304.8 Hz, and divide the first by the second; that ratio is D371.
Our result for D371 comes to 0.90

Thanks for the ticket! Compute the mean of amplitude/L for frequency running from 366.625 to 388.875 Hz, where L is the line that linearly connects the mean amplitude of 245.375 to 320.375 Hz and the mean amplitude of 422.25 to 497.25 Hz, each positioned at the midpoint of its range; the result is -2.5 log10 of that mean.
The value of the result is -0.11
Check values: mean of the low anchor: 2.99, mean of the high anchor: 2.61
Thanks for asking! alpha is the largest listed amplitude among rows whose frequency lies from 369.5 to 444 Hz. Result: 3.317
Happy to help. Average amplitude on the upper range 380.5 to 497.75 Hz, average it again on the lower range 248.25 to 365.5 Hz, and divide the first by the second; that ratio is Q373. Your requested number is 0.92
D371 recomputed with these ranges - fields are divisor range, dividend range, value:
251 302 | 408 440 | 0.87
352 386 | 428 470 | 0.86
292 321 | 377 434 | 0.99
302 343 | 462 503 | 0.95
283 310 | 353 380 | 1.11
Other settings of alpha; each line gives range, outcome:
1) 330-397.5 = 3.478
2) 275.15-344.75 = 3.138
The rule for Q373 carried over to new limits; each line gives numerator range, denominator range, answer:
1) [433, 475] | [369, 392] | 0.88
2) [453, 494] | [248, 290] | 0.83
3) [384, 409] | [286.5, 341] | 1.00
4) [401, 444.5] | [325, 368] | 0.97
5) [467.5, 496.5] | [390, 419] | 0.92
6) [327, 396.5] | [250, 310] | 0.95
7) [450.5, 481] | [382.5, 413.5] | 0.95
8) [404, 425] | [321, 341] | 1.01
